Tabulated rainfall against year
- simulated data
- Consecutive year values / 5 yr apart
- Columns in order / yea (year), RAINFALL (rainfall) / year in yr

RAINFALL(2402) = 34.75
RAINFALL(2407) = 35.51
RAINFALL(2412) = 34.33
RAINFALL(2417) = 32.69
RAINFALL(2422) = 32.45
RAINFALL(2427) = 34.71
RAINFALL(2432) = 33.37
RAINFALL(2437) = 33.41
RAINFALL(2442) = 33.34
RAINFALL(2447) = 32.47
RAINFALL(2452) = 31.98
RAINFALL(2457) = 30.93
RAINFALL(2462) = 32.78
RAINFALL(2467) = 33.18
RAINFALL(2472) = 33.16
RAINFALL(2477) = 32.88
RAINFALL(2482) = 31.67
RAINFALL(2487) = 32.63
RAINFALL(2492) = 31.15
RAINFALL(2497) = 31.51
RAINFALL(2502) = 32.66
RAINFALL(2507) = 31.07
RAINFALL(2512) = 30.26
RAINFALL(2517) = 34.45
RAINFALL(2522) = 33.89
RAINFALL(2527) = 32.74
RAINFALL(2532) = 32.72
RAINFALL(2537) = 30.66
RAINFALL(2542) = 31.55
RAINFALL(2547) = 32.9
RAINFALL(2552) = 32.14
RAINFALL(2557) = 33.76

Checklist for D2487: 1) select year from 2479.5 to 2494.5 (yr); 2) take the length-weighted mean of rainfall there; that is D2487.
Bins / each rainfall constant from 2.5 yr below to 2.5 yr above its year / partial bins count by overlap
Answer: 31.8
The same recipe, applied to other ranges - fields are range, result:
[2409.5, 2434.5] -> 33.5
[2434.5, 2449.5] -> 33.1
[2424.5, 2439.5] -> 33.8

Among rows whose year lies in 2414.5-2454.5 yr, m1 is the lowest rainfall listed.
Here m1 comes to 31.98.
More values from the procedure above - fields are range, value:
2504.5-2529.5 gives 30.26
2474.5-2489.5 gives 31.67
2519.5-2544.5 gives 30.66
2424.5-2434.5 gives 33.37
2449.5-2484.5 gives 30.93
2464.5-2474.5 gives 33.16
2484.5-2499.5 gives 31.15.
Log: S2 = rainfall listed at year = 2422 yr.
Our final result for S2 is 32.45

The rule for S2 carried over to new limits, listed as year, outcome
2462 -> 32.78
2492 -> 31.15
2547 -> 32.9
